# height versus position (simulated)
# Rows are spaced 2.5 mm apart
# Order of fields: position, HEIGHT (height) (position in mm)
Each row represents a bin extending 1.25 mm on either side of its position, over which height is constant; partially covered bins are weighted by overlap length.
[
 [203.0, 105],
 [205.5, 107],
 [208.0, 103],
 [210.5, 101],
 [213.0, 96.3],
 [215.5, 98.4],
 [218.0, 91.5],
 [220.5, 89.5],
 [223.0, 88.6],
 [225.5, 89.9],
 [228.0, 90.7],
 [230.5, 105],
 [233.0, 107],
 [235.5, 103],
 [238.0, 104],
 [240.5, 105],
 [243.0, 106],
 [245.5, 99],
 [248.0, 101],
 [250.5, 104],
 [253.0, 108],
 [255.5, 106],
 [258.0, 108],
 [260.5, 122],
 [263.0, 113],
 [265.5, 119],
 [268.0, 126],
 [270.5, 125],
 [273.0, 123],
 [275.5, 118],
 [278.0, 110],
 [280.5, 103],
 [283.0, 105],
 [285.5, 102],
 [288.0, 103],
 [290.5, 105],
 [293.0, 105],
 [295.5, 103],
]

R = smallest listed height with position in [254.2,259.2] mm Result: 106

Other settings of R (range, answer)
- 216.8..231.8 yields 88.6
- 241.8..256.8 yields 99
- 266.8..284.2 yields 103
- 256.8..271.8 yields 108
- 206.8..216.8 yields 96.3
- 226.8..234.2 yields 90.7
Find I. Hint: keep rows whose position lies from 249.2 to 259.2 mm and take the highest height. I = 108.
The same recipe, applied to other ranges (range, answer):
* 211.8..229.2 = 98.4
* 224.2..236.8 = 107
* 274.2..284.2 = 118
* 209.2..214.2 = 101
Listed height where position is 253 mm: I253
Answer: 108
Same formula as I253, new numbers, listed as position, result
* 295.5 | 103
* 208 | 103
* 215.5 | 98.4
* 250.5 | 104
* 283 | 105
